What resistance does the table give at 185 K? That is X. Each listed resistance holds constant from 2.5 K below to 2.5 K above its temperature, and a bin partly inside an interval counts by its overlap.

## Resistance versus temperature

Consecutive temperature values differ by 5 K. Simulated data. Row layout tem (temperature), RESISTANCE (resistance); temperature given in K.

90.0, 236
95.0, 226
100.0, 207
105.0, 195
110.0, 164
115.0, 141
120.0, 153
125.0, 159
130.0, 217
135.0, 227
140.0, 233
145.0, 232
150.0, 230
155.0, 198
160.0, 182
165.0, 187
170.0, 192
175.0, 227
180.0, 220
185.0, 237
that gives 237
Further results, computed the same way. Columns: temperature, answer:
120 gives 153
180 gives 220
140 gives 233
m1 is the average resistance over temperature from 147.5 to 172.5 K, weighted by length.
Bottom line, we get 198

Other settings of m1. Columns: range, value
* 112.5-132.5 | 168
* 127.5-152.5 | 228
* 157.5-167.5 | 184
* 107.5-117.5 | 152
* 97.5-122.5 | 172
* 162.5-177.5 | 202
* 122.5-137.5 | 201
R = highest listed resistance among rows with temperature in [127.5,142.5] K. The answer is 233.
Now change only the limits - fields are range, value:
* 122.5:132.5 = 217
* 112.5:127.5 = 159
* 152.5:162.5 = 198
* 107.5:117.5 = 164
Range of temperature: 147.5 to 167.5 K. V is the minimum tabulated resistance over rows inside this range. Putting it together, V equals 182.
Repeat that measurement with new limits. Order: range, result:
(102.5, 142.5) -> 141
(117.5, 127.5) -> 153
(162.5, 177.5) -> 187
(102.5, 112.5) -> 164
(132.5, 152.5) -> 227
